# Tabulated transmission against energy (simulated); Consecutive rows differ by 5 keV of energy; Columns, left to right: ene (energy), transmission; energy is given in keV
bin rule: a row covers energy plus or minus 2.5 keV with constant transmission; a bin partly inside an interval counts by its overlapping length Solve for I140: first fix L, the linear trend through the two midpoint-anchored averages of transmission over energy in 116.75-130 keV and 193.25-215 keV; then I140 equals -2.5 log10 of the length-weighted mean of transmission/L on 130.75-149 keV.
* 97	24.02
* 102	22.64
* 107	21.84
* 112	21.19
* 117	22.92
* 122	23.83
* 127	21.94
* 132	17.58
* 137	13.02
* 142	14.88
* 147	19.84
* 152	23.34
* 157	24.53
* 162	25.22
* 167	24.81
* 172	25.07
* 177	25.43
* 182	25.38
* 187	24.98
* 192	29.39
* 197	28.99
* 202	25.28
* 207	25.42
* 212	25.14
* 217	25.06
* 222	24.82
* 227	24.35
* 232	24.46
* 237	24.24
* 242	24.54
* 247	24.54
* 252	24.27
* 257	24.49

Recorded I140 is 0.41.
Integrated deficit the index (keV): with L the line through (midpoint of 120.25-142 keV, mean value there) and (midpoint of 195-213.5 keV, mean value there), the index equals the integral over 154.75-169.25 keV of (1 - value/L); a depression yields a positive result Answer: -2.1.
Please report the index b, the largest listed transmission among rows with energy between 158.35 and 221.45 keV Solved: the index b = 29.39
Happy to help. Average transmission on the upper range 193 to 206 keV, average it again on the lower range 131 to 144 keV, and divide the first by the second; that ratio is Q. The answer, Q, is 1.8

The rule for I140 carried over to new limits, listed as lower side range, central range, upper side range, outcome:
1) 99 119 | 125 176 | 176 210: 0.15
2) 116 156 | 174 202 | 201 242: -0.17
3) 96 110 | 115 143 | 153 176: 0.22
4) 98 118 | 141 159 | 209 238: 0.10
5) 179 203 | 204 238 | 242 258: 0.04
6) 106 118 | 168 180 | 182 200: 0.04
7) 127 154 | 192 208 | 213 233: -0.19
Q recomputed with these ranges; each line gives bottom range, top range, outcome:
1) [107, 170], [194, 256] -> 1.19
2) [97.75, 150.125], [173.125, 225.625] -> 1.29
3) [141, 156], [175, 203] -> 1.31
